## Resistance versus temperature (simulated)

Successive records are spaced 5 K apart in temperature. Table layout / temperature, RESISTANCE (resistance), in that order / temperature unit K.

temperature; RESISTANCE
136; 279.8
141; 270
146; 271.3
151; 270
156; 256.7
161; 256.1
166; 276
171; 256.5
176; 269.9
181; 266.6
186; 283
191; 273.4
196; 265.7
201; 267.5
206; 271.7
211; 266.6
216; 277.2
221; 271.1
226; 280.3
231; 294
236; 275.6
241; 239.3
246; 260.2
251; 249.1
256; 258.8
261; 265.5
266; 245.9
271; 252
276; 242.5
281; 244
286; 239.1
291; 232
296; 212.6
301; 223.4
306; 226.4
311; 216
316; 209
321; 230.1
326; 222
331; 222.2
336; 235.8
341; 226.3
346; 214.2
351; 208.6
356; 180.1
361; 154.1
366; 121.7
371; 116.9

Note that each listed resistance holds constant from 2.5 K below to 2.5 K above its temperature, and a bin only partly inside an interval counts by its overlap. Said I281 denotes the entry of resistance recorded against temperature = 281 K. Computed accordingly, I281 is 244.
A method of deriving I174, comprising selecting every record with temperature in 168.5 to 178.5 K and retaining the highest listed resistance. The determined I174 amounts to 269.9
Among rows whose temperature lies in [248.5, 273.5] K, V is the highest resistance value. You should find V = 265.5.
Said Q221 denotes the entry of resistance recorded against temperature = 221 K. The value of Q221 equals 271.1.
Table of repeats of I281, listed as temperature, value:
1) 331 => 222.2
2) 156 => 256.7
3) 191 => 273.4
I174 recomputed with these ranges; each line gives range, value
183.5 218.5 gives 283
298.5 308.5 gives 226.4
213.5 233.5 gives 294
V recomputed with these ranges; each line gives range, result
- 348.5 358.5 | 208.6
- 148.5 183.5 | 276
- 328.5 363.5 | 235.8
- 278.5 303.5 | 244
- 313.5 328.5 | 230.1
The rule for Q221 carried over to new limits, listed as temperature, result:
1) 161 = 256.1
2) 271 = 252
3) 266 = 245.9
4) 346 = 214.2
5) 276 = 242.5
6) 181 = 266.6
